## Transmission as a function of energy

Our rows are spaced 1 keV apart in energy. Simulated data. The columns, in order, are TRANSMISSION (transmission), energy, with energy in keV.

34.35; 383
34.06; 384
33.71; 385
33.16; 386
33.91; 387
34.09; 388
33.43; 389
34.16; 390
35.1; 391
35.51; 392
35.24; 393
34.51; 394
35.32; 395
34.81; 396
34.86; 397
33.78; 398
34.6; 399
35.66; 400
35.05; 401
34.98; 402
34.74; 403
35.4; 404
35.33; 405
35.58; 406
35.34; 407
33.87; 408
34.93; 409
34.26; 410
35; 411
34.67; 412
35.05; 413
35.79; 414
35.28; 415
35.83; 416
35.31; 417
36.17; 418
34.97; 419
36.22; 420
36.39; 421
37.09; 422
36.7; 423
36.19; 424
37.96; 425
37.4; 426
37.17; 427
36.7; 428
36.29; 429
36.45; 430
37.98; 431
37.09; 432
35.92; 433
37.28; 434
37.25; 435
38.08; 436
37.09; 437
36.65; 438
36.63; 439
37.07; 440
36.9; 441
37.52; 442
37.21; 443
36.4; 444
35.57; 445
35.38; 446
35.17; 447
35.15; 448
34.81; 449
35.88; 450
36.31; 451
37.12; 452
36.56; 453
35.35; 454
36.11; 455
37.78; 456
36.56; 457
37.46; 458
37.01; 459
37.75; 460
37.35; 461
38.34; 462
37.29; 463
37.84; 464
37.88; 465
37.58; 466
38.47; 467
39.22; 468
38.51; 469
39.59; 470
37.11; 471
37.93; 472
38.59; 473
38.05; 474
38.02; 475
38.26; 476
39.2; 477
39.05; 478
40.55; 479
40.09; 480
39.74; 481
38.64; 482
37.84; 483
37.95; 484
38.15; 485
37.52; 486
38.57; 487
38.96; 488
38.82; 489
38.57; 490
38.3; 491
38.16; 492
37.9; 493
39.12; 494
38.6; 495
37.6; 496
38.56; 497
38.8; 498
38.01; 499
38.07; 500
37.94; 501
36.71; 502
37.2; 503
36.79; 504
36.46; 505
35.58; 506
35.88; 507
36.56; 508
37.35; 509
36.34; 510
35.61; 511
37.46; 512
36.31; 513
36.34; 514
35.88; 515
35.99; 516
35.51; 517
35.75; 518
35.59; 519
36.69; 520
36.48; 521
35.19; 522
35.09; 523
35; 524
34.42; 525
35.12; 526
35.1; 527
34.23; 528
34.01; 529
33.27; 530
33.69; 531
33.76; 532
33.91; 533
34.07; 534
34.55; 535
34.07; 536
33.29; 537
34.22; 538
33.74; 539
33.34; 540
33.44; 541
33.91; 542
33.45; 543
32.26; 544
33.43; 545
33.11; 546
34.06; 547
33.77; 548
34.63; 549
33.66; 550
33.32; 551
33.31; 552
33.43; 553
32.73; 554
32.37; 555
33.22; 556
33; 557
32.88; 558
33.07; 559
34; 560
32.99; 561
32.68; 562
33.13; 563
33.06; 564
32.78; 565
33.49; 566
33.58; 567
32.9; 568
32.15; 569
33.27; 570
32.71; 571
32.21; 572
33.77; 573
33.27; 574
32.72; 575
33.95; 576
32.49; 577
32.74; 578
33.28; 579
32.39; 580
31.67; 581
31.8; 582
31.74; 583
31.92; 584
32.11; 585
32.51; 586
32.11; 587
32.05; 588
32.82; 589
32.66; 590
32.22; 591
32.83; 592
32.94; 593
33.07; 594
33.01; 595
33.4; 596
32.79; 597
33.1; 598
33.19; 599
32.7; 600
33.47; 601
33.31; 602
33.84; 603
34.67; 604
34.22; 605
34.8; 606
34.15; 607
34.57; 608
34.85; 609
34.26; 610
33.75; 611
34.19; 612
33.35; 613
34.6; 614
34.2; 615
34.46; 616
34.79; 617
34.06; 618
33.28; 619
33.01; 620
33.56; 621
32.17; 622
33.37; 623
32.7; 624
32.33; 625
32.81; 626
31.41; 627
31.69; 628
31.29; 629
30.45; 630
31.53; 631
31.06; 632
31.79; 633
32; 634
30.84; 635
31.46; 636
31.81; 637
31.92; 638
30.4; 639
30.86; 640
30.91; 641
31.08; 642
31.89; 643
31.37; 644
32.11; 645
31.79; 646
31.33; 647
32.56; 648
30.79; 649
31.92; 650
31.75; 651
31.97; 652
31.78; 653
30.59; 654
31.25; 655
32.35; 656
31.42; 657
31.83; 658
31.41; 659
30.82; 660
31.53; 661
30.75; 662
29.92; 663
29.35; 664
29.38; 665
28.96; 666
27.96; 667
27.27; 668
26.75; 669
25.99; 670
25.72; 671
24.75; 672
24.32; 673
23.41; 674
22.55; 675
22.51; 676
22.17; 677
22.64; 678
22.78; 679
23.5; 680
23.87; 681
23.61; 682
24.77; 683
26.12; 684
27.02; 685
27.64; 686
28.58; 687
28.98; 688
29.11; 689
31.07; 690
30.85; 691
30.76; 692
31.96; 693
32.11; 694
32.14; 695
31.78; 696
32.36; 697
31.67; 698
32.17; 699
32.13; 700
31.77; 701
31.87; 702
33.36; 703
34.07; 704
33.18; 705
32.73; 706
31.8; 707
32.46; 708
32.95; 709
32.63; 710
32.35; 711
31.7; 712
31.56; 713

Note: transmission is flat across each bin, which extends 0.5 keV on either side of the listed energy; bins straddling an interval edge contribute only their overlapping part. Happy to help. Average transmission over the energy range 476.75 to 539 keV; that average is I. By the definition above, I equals 36.6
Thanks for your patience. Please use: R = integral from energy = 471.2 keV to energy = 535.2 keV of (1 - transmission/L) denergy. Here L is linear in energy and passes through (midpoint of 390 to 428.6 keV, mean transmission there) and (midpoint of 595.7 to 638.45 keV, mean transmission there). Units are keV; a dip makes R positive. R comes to -4.7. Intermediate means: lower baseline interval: 35.5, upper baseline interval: 33.1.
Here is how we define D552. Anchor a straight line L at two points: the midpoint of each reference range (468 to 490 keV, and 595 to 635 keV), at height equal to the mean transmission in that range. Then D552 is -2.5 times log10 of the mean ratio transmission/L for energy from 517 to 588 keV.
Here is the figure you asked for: 0.07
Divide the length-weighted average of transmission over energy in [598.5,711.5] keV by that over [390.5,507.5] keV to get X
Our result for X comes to 0.8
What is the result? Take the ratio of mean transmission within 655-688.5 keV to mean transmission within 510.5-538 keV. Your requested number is 0.8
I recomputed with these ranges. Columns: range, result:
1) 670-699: 27.2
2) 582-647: 32.7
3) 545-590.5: 32.9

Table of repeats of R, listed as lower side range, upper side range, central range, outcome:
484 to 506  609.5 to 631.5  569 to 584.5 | 0.9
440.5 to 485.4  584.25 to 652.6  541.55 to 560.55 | 0.8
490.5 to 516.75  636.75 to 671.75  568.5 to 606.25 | 0.7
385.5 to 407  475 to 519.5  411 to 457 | -0.7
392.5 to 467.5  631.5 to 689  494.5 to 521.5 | -2.5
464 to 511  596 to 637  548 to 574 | 1.5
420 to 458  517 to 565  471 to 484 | -1.1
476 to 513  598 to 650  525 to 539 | 0.9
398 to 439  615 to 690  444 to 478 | -2.4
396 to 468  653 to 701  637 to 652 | -1.1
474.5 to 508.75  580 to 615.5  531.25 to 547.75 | 1.0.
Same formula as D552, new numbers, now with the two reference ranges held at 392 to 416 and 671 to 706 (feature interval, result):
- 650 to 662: -0.09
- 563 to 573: -0.06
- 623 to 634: -0.07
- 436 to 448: -0.07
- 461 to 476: -0.14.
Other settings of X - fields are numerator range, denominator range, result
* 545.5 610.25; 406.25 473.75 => 0.90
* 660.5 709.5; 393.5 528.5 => 0.78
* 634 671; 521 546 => 0.90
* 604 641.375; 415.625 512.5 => 0.88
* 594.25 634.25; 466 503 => 0.86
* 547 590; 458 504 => 0.86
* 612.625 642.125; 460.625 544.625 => 0.88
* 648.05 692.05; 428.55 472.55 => 0.76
